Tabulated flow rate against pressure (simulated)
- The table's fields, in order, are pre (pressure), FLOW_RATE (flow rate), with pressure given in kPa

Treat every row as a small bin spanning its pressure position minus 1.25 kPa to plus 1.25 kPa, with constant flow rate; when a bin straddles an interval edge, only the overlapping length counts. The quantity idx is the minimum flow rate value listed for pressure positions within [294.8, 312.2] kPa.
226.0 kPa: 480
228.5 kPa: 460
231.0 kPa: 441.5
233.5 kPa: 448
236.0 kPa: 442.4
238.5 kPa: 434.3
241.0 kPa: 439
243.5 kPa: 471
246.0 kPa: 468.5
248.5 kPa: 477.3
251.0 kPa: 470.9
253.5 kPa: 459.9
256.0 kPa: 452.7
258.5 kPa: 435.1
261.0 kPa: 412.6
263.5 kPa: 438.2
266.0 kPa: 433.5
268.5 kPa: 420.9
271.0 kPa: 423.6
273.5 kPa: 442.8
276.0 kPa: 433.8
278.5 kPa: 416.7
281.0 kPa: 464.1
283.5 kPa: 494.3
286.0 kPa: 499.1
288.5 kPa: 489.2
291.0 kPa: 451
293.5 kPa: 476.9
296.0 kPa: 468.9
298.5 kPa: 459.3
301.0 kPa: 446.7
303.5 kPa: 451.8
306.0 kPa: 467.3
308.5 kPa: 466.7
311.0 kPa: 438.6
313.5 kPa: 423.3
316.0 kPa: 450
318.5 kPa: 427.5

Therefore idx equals 438.6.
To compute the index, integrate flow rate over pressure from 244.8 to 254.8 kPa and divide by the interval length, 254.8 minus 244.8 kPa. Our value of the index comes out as 469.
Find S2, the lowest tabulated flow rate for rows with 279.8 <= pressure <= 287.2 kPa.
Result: 464.1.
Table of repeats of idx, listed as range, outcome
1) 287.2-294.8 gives 451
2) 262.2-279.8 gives 416.7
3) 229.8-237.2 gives 441.5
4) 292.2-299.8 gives 459.3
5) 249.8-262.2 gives 412.6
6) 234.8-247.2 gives 434.3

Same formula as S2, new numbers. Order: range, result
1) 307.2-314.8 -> 423.3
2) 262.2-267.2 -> 433.5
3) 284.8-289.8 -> 489.2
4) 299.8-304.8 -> 446.7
